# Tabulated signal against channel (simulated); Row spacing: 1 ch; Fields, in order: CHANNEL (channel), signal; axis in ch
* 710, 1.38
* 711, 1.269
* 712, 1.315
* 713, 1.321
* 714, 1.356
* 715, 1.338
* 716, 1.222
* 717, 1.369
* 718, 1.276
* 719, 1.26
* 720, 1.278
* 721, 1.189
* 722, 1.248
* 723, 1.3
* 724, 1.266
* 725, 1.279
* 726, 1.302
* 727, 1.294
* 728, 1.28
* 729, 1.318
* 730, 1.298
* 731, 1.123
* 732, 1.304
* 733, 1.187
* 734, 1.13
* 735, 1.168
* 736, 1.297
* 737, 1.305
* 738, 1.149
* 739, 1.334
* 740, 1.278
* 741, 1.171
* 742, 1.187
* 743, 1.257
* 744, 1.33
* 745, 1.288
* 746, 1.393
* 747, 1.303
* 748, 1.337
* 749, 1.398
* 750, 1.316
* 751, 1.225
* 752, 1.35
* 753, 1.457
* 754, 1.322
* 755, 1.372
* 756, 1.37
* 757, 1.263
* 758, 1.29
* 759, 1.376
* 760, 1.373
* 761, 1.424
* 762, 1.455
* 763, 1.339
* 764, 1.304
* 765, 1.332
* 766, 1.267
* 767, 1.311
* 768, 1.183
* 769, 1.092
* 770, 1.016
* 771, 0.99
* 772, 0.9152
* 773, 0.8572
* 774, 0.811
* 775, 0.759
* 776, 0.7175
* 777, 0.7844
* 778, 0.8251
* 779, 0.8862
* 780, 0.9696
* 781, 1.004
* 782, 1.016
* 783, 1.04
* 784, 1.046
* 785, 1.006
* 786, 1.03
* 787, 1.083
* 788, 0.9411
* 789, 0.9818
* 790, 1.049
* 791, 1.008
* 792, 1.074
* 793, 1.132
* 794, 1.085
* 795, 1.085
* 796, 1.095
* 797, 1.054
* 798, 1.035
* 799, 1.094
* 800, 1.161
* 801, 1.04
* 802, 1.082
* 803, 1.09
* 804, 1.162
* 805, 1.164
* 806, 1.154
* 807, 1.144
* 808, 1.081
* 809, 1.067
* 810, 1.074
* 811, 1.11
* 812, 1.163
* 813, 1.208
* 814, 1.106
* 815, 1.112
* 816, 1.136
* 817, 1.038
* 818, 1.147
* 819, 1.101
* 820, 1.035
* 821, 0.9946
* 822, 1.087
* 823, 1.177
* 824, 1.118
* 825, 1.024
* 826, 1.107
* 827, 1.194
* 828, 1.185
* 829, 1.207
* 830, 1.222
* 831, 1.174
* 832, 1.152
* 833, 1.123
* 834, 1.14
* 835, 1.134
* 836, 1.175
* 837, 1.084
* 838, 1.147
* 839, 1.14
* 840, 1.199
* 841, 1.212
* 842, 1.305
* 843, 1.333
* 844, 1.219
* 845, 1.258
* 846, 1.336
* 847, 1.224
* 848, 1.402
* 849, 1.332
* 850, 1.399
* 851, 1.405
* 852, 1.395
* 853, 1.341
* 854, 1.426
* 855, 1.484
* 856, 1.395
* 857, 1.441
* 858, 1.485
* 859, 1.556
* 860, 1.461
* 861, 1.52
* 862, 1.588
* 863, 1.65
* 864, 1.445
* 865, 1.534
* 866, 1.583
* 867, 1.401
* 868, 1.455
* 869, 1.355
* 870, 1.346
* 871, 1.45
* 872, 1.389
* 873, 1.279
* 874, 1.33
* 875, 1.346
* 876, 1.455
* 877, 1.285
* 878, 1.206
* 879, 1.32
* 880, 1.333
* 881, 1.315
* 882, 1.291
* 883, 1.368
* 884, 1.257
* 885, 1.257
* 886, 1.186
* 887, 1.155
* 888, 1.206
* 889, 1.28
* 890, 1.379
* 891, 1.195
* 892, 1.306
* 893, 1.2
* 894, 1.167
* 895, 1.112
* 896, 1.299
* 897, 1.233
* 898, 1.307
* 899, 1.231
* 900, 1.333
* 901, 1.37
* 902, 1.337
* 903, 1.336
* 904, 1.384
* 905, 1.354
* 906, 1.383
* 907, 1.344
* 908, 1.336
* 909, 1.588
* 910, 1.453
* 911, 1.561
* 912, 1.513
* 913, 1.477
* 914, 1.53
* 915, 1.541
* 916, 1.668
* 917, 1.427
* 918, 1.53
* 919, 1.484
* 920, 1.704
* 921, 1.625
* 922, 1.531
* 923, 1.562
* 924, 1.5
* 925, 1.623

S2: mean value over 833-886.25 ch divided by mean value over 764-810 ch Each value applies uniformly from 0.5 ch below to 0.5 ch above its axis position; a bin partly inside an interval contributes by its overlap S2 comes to 1.3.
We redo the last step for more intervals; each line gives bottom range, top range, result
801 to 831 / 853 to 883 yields 1.26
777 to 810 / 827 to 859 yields 1.22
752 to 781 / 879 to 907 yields 1.12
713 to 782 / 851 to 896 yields 1.12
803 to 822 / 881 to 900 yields 1.13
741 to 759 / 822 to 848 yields 0.90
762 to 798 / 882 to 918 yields 1.30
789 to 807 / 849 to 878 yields 1.31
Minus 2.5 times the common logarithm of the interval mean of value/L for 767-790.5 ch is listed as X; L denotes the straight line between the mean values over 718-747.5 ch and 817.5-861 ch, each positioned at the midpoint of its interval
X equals 0.29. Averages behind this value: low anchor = 1.26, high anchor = 1.25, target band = 0.964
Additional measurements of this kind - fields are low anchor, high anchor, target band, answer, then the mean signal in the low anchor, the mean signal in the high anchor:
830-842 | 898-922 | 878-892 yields 0.07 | 1.16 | 1.46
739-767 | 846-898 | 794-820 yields 0.21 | 1.32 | 1.36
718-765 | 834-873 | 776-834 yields 0.23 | 1.29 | 1.36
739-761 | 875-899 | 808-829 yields 0.17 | 1.32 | 1.27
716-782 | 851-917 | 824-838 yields 0.15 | 1.21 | 1.38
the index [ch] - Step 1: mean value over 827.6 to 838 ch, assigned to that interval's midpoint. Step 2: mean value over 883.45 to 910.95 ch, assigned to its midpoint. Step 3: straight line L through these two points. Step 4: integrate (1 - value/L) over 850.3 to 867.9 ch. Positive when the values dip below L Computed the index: -3.7 ch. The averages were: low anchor 1.16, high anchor 1.3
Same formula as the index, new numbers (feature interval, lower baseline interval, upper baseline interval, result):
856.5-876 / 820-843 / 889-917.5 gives -3.1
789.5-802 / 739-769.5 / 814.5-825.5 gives 1.0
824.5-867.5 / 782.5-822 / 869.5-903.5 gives -4.4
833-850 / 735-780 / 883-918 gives 0.8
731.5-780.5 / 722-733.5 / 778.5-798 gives -1.7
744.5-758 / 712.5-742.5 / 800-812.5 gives -1.3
